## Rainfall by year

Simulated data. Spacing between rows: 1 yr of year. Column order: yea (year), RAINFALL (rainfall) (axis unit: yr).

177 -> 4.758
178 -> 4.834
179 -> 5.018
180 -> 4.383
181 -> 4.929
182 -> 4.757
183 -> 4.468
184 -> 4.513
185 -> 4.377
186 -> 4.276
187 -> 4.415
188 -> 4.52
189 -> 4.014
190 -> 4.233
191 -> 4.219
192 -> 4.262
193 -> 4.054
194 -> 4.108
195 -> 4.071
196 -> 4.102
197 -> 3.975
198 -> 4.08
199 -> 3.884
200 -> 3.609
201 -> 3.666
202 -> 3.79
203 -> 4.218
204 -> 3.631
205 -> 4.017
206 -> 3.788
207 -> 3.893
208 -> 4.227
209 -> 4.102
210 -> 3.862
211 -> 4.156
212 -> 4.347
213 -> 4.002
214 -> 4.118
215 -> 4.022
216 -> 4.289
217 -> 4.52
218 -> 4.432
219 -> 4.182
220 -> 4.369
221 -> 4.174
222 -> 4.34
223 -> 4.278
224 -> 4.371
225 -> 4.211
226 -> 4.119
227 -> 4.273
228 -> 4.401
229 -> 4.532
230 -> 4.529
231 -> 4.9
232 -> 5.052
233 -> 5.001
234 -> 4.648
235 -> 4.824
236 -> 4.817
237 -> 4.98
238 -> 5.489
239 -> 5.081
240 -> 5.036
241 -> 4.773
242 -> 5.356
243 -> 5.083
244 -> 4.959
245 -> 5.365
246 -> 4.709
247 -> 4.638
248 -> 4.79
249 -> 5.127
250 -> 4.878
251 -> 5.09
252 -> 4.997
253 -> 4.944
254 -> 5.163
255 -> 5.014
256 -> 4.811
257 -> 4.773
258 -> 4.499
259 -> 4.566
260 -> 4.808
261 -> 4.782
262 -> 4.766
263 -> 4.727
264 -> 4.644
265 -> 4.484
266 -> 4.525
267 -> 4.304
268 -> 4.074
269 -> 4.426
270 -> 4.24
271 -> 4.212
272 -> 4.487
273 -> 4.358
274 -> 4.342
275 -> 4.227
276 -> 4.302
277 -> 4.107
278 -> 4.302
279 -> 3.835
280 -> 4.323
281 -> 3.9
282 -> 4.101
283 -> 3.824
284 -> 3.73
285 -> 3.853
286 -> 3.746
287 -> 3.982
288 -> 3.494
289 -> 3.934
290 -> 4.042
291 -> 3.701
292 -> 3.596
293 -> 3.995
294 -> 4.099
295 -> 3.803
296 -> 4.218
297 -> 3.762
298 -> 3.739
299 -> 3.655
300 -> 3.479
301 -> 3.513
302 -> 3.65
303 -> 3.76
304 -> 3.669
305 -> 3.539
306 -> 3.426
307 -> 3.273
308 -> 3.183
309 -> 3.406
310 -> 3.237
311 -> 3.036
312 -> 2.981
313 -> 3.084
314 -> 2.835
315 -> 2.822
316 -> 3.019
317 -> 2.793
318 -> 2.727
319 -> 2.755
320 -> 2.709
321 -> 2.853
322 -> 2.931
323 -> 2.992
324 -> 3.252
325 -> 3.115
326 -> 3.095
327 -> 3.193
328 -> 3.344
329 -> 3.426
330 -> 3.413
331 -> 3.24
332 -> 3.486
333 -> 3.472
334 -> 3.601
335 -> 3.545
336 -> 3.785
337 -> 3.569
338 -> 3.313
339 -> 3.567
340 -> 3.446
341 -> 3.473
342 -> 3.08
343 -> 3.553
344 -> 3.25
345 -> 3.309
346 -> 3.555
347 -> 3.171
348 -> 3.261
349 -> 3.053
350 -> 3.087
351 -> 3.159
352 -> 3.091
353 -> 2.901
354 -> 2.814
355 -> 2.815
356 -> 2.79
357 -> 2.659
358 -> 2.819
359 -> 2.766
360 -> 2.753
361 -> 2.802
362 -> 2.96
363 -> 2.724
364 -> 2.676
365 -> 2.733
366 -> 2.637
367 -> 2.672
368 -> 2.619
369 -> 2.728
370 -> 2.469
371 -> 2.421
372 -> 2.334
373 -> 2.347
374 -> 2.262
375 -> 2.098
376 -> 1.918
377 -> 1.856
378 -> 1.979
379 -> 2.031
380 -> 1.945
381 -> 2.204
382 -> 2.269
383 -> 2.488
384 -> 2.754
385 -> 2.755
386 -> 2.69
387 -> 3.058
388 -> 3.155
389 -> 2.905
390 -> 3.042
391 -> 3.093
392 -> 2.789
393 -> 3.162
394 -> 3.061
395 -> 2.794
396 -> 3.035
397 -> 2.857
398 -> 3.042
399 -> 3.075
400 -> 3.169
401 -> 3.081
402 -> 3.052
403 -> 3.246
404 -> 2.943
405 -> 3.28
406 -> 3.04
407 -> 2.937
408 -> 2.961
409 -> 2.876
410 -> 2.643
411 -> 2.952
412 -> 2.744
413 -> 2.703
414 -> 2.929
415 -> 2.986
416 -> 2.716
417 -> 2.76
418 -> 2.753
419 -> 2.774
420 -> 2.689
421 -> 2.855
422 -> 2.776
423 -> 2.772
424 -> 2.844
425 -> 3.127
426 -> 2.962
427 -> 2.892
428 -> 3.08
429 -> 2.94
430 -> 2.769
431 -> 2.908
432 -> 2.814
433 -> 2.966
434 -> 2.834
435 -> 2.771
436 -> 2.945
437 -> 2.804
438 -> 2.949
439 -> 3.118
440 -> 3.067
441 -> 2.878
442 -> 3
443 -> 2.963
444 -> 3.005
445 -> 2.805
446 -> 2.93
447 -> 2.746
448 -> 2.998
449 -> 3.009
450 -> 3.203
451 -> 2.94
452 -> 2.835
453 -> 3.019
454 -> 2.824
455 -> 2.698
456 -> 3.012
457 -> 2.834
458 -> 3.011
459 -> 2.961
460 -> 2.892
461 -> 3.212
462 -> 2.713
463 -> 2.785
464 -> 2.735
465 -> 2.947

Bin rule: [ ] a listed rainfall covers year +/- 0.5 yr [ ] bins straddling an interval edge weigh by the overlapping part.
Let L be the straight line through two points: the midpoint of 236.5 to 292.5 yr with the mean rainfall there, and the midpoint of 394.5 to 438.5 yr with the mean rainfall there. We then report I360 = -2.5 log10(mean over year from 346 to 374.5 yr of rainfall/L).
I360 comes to 0.25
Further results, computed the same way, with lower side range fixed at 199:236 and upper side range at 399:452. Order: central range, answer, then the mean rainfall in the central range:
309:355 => 0.107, 3.18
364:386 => 0.340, 2.37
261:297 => -0.076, 4.14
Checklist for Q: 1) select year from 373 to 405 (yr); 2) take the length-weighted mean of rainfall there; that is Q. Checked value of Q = 2.71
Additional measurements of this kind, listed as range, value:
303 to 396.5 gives 2.95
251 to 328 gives 3.85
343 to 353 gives 3.22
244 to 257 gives 4.95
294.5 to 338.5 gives 3.31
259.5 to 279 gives 4.41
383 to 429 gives 2.92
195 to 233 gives 4.18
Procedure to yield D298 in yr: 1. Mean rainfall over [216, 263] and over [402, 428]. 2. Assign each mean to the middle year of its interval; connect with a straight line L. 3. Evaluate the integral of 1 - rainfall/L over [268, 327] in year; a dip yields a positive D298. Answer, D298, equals 7.6 yr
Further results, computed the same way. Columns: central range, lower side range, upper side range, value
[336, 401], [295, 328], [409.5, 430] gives 4.3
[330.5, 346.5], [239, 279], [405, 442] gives 1.5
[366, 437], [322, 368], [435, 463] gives 6.1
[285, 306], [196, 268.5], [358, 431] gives 0.3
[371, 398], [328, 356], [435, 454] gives 4.9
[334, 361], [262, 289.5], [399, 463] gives 3.2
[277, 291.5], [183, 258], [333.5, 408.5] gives -0.5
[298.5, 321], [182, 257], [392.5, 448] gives 3.4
